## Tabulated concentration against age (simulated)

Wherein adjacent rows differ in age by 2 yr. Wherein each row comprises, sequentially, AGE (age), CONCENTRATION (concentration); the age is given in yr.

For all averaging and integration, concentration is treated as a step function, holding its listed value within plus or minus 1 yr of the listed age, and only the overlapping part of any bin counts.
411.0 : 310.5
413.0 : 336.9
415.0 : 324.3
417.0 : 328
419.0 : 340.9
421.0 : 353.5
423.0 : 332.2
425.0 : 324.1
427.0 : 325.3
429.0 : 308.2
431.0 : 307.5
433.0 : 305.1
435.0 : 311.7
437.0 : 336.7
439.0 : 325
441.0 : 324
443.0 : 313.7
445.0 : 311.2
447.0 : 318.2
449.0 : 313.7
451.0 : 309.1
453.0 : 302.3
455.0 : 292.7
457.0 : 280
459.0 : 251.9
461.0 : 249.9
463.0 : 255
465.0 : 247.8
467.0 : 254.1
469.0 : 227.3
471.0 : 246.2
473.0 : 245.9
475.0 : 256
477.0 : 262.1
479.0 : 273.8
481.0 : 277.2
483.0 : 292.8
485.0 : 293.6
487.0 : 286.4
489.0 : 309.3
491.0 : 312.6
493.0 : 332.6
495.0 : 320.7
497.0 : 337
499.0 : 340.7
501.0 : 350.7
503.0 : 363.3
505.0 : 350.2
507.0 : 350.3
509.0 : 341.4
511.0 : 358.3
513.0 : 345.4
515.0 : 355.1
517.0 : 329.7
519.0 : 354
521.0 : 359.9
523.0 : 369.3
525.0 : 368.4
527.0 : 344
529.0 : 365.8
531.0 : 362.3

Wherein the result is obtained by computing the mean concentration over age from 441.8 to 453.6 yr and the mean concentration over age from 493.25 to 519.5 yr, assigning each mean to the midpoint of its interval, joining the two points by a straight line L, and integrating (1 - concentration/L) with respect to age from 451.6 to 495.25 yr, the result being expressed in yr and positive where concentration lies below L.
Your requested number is 6.9 yr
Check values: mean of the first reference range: 312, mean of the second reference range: 345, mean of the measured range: 275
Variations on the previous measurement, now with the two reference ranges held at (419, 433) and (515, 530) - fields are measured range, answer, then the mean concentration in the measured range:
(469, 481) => 2.98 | 256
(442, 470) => 4.50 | 280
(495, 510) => 0.15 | 346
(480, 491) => 1.61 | 294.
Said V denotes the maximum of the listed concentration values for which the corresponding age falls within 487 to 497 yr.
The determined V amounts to 337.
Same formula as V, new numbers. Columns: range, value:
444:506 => 363.3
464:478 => 262.1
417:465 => 353.5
